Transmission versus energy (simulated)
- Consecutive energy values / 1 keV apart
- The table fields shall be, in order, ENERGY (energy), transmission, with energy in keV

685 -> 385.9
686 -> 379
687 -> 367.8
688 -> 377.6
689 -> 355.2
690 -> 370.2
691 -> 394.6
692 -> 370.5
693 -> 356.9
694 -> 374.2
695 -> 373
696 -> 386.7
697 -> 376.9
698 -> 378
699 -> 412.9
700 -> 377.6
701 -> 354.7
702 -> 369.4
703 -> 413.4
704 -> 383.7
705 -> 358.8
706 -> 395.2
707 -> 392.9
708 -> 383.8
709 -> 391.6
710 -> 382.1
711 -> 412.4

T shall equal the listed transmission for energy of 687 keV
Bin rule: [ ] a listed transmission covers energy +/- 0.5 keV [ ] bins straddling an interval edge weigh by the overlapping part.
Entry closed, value 367.8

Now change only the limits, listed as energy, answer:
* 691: 394.6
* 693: 356.9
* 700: 377.6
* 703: 413.4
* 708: 383.8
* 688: 377.6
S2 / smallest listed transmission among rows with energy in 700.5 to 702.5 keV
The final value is 354.7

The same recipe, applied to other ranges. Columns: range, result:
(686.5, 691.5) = 355.2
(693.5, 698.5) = 373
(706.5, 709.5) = 383.8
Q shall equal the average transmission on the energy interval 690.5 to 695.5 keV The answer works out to 374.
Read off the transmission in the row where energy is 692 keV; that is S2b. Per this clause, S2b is 370.5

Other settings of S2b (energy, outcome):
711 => 412.4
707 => 392.9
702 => 369.4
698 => 378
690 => 370.2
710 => 382.1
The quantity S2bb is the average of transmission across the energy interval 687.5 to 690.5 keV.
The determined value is 368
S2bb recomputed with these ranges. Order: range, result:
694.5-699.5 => 386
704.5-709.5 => 384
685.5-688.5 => 375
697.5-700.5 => 390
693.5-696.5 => 378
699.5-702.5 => 367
